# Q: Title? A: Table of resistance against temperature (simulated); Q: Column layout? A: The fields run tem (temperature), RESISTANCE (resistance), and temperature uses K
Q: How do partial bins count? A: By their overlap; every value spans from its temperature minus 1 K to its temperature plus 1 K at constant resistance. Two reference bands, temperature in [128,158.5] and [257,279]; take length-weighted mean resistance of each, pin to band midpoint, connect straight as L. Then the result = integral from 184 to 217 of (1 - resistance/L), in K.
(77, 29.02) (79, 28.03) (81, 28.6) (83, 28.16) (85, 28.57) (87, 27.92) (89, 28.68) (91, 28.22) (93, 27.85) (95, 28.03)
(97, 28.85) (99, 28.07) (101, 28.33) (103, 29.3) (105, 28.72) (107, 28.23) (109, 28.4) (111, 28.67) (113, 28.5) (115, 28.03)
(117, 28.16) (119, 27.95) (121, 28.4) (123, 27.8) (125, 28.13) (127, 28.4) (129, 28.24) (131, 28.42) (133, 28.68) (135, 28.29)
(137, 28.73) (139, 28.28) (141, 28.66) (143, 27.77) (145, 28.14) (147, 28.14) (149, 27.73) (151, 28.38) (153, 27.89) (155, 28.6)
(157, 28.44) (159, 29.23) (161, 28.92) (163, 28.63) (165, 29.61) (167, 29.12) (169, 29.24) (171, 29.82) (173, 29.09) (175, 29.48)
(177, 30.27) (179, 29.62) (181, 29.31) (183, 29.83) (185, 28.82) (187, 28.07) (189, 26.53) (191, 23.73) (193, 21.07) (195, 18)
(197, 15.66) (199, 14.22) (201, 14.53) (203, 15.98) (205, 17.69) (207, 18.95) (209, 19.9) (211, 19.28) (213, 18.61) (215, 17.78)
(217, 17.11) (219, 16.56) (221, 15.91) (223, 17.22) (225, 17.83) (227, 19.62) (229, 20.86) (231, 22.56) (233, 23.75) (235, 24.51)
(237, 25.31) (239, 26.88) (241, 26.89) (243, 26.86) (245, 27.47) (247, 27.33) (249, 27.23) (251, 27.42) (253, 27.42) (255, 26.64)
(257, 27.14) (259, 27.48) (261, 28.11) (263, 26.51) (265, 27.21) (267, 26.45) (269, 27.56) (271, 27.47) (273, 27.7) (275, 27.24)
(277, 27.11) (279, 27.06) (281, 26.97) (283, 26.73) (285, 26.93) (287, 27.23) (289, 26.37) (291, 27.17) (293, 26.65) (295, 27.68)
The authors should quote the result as 9.5 K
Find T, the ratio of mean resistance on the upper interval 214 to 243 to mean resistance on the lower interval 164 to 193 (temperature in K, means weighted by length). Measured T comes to 0.74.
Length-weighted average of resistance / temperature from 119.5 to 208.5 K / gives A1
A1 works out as 26.4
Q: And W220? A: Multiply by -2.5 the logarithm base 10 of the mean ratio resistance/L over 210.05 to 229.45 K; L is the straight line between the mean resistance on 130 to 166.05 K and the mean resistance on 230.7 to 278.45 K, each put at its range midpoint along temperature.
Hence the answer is 0.45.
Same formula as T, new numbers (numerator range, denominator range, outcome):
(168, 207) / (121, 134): 0.85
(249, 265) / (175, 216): 1.23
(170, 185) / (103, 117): 1.04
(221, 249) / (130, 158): 0.83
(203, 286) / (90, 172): 0.84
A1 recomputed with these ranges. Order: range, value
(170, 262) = 23.4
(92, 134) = 28.3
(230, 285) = 26.7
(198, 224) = 17.2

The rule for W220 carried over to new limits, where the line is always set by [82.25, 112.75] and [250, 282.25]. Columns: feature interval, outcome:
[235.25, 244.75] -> 0.040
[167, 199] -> 0.062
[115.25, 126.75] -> 0.005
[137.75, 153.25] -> -0.003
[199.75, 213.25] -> 0.481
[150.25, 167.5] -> -0.030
